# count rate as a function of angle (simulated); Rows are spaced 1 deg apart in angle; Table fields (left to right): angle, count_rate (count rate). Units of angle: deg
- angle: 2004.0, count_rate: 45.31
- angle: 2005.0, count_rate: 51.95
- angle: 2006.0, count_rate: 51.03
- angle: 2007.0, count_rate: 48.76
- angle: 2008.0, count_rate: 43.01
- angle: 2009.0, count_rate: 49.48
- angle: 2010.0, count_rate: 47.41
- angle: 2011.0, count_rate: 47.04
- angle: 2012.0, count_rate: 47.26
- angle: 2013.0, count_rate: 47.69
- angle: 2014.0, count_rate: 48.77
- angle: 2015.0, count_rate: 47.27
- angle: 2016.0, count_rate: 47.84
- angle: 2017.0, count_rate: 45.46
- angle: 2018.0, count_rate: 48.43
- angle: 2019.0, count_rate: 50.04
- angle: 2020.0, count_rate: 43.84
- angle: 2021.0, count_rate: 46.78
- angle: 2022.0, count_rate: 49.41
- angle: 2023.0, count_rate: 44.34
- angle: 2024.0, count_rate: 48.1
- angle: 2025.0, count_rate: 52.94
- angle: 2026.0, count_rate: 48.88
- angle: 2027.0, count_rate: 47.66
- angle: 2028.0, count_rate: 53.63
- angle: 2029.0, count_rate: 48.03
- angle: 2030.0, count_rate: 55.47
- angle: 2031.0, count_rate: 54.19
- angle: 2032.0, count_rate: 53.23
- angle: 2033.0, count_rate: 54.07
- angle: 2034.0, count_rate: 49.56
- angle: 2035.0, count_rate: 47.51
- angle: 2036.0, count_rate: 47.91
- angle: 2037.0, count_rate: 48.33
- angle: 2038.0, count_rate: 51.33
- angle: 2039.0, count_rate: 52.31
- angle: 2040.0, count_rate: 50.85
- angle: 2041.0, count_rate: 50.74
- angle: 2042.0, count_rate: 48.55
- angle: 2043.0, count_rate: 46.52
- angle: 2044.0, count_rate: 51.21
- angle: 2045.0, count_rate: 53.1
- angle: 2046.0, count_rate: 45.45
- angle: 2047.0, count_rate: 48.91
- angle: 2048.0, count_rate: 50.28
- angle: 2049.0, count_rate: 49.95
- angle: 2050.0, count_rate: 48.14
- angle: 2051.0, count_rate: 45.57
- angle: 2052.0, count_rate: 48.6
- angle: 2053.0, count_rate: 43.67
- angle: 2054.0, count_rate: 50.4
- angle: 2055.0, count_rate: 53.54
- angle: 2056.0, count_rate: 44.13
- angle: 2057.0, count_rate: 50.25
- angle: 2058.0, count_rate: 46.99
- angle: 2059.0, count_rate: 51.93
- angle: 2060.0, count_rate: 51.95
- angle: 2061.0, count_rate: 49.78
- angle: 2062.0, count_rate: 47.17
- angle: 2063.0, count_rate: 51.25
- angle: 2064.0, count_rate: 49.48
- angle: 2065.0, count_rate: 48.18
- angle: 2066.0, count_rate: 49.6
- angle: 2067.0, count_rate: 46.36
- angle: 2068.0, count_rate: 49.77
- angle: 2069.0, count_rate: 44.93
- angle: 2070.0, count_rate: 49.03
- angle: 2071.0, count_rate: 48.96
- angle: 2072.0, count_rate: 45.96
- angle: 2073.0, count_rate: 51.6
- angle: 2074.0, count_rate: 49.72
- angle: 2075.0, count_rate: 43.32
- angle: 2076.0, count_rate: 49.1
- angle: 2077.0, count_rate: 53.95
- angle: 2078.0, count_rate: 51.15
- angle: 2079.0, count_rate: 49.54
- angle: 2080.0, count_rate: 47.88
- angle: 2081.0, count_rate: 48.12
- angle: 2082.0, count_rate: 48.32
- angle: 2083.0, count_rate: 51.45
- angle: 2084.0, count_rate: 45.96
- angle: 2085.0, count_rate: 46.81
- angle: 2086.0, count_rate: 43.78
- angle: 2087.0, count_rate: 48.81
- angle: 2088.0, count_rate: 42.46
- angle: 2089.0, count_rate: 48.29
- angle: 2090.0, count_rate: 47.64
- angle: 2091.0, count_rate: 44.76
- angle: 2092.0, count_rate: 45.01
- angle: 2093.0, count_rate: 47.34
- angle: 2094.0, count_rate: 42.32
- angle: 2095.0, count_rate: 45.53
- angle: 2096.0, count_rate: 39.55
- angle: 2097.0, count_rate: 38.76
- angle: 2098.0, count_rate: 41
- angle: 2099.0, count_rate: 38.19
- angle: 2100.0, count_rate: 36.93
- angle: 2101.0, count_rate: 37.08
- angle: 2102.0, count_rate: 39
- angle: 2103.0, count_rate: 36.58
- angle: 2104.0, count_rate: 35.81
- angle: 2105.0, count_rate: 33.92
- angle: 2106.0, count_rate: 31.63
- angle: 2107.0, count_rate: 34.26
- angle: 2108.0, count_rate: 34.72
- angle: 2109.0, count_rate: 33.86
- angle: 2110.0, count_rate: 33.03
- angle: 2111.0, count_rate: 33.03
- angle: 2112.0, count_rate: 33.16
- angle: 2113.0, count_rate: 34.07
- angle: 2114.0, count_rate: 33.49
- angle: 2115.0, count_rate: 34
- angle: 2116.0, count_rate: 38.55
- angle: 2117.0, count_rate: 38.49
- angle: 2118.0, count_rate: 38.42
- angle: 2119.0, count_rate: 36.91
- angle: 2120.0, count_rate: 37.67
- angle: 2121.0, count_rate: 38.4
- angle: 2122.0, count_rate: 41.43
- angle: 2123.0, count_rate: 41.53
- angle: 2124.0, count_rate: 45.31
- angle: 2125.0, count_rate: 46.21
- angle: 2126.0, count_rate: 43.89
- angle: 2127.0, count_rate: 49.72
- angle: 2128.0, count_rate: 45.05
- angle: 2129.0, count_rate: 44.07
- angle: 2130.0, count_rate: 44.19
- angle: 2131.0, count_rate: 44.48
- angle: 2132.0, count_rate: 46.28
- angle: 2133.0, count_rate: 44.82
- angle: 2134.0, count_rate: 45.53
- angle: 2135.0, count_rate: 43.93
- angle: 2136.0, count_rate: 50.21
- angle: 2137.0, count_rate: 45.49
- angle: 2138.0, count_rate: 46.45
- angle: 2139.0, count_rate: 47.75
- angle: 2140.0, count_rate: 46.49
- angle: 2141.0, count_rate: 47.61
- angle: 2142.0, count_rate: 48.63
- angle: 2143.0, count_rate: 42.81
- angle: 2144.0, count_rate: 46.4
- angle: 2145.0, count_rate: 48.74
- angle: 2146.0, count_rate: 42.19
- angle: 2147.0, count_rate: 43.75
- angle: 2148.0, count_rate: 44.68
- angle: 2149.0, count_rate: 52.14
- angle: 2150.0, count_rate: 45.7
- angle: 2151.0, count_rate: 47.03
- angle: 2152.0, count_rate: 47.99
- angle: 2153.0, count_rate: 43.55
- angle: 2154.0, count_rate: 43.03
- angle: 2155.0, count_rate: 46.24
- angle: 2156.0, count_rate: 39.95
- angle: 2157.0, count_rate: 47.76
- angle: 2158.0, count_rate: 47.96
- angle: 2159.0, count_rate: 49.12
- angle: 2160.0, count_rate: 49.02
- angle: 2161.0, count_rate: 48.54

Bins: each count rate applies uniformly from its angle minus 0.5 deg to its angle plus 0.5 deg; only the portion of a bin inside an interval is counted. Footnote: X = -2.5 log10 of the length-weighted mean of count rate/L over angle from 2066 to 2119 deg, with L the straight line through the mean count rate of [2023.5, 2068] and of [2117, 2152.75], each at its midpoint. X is 0.12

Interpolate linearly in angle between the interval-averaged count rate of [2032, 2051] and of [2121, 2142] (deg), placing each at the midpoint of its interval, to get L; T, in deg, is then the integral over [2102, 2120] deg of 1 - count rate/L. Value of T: 4.37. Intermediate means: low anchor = 49.7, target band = 35.1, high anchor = 45.4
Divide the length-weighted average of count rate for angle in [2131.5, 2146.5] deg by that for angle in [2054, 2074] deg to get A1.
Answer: 0.94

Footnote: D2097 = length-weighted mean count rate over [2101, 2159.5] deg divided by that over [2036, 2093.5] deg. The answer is 0.87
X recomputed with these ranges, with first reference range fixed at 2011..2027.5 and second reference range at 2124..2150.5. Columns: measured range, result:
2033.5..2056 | -0.04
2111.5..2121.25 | 0.27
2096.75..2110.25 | 0.28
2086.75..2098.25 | 0.06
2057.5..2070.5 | -0.04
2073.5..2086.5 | -0.03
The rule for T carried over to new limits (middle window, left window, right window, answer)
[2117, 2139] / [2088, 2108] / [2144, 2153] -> 0.04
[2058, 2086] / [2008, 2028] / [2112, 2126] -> -3.78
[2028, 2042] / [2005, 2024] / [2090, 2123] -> -1.73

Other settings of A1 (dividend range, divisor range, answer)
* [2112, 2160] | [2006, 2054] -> 0.90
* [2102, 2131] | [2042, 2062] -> 0.78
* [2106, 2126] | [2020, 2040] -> 0.74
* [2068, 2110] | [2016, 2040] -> 0.88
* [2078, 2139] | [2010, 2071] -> 0.85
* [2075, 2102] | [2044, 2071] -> 0.93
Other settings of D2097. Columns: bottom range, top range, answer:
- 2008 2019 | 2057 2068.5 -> 1.04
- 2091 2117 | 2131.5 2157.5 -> 1.23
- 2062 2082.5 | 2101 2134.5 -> 0.80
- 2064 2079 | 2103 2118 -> 0.71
